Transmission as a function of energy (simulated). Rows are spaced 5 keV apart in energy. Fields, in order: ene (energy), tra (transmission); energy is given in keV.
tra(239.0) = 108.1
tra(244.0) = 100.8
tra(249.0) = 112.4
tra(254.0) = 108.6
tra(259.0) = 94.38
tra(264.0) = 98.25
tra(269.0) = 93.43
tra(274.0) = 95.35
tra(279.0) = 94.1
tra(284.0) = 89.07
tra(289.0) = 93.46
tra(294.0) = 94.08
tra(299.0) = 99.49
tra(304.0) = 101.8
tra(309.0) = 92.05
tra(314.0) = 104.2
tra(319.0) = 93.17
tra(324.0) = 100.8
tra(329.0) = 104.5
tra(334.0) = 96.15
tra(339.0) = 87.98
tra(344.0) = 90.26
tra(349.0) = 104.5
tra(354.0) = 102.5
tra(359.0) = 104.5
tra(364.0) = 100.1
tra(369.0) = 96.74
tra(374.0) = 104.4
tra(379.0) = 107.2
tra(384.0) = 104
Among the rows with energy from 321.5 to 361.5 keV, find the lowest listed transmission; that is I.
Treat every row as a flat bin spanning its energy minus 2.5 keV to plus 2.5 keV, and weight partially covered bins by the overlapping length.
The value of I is 87.98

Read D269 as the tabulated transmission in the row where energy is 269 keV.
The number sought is 93.43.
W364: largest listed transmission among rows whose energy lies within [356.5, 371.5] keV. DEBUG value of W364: 104.5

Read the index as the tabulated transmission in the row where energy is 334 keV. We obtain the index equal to 96.15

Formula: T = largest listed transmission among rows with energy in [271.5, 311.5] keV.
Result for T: 101.8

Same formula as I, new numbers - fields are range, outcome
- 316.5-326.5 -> 93.17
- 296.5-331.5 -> 92.05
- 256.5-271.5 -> 93.43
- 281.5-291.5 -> 89.07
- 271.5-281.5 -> 94.1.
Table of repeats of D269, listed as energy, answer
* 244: 100.8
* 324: 100.8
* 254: 108.6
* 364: 100.1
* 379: 107.2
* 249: 112.4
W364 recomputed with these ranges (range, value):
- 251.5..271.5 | 108.6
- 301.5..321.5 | 104.2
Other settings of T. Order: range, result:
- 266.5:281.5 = 95.35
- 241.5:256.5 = 112.4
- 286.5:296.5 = 94.08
